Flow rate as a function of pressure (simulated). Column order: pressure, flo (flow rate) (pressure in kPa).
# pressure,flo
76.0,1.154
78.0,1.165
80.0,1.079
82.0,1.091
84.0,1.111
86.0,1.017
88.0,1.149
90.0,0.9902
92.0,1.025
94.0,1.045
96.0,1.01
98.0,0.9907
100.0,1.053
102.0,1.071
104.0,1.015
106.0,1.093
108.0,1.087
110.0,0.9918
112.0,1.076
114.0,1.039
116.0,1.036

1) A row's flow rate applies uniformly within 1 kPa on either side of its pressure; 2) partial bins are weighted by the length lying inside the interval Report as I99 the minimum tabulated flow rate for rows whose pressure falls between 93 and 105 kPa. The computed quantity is 0.9907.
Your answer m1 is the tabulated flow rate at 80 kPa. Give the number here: 1.079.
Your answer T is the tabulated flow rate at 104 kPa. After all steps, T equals 1.015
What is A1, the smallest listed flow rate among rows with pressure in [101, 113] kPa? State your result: 0.9918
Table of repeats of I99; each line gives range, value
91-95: 1.025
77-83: 1.079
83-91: 0.9902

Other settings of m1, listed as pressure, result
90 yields 0.9902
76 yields 1.154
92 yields 1.025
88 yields 1.149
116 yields 1.036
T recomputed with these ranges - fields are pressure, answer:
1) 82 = 1.091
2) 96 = 1.01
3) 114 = 1.039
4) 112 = 1.076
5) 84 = 1.111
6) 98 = 0.9907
